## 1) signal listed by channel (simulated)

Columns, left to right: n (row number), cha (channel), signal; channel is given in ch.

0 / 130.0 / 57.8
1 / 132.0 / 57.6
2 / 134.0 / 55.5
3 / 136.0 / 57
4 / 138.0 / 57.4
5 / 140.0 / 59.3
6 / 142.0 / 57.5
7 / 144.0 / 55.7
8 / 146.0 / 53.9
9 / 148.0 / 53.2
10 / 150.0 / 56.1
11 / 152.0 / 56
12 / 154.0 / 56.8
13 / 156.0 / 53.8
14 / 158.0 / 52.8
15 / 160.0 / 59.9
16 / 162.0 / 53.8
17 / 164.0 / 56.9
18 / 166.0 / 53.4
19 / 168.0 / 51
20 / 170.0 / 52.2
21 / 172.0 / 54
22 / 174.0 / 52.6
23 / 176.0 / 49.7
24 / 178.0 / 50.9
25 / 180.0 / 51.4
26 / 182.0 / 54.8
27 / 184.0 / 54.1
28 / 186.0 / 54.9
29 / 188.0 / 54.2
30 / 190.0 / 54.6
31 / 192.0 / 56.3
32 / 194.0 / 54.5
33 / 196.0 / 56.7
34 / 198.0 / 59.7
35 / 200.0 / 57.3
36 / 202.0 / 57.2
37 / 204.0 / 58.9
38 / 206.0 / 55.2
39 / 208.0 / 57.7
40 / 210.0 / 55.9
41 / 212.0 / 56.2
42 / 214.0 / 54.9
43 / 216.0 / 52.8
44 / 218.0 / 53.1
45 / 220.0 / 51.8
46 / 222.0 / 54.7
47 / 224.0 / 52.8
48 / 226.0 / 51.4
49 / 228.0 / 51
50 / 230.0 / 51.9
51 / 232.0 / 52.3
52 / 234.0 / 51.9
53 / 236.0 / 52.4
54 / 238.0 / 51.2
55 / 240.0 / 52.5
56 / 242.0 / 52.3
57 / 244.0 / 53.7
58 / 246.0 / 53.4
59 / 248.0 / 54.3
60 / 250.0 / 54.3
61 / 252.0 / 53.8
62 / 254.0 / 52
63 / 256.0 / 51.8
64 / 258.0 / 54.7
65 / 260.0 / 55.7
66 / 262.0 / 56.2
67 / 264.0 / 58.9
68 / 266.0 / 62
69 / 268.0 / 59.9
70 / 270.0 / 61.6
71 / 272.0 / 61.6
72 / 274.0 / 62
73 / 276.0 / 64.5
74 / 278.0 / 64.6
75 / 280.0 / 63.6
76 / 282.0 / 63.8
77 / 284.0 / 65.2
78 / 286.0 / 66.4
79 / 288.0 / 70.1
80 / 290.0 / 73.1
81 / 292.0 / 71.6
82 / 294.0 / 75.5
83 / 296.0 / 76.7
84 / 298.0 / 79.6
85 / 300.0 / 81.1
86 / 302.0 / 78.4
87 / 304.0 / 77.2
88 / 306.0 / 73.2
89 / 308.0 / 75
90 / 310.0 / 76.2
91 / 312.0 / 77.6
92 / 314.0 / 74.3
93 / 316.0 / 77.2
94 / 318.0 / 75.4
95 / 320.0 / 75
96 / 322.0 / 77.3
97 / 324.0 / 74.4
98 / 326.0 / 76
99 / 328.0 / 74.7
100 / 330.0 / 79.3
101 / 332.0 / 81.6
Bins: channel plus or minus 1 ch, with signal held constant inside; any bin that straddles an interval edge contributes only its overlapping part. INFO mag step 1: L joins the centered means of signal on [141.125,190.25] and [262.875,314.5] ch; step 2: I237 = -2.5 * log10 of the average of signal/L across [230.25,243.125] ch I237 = 0.21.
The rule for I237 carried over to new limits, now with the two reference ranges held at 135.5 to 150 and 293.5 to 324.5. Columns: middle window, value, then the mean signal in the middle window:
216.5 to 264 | 0.270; 53.1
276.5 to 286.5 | 0.135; 64.6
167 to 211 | 0.134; 54.7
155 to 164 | 0.058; 55.3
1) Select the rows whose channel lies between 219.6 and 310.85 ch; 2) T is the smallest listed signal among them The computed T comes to 51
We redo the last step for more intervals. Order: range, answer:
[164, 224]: 49.7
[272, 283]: 61.6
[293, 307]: 73.2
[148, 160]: 52.8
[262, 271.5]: 56.2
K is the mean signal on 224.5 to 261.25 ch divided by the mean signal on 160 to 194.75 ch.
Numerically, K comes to 0.98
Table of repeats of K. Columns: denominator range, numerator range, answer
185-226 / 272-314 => 1.29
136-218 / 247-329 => 1.23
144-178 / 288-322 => 1.40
